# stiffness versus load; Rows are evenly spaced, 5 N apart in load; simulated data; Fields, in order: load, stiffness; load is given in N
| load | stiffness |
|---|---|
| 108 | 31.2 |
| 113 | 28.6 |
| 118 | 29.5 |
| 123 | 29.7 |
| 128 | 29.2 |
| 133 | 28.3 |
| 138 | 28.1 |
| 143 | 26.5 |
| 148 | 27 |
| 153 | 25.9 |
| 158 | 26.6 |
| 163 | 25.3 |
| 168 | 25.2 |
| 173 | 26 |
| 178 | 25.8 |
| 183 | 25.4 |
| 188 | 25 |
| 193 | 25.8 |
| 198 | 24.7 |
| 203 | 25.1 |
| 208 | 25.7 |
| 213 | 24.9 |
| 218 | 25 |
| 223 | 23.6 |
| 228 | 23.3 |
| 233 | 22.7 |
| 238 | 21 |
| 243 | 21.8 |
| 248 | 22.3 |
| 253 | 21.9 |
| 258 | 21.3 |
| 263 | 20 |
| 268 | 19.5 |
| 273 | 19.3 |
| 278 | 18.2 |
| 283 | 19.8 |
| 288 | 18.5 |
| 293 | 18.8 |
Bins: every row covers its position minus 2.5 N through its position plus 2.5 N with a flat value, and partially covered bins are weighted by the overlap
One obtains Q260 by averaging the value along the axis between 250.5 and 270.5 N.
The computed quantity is 20.7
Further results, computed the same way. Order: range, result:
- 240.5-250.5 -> 22.1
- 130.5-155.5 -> 27.2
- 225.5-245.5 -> 22.2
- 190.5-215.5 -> 25.2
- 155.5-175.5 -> 25.8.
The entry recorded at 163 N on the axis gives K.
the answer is 25.3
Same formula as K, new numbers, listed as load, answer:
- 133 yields 28.3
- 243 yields 21.8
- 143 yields 26.5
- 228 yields 23.3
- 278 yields 18.2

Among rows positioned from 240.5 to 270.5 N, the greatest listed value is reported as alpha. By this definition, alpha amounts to 22.3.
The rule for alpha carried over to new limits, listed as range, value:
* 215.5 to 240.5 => 25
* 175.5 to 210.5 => 25.8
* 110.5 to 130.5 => 29.7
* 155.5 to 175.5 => 26.6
